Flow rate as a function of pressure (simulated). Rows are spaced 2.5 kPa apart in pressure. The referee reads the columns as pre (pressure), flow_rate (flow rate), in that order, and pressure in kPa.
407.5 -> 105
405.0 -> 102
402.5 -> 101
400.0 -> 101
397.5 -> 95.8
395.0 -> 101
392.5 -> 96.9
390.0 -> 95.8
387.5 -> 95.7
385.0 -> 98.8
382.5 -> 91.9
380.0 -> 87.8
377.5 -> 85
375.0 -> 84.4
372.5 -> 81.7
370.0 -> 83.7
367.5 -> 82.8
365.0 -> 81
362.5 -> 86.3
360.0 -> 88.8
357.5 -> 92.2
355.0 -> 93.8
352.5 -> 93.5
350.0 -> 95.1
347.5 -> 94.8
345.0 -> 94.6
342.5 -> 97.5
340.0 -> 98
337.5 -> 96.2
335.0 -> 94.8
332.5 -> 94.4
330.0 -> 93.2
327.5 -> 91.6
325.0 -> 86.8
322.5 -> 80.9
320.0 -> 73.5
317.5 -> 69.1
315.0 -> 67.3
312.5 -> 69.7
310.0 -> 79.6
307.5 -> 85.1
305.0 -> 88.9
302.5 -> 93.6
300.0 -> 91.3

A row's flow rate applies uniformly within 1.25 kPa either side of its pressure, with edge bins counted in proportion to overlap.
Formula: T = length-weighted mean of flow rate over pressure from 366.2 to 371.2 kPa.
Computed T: 83.2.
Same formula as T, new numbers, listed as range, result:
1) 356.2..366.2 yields 87.1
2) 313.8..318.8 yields 68.3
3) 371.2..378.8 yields 83.7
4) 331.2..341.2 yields 95.8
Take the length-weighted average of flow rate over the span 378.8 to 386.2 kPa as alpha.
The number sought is 92.8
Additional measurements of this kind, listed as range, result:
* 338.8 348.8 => 96.2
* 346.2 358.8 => 93.9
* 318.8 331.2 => 85.2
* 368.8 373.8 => 82.7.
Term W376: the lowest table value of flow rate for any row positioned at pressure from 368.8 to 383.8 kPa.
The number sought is 81.7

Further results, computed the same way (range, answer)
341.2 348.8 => 94.6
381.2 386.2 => 91.9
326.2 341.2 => 91.6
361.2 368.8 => 81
